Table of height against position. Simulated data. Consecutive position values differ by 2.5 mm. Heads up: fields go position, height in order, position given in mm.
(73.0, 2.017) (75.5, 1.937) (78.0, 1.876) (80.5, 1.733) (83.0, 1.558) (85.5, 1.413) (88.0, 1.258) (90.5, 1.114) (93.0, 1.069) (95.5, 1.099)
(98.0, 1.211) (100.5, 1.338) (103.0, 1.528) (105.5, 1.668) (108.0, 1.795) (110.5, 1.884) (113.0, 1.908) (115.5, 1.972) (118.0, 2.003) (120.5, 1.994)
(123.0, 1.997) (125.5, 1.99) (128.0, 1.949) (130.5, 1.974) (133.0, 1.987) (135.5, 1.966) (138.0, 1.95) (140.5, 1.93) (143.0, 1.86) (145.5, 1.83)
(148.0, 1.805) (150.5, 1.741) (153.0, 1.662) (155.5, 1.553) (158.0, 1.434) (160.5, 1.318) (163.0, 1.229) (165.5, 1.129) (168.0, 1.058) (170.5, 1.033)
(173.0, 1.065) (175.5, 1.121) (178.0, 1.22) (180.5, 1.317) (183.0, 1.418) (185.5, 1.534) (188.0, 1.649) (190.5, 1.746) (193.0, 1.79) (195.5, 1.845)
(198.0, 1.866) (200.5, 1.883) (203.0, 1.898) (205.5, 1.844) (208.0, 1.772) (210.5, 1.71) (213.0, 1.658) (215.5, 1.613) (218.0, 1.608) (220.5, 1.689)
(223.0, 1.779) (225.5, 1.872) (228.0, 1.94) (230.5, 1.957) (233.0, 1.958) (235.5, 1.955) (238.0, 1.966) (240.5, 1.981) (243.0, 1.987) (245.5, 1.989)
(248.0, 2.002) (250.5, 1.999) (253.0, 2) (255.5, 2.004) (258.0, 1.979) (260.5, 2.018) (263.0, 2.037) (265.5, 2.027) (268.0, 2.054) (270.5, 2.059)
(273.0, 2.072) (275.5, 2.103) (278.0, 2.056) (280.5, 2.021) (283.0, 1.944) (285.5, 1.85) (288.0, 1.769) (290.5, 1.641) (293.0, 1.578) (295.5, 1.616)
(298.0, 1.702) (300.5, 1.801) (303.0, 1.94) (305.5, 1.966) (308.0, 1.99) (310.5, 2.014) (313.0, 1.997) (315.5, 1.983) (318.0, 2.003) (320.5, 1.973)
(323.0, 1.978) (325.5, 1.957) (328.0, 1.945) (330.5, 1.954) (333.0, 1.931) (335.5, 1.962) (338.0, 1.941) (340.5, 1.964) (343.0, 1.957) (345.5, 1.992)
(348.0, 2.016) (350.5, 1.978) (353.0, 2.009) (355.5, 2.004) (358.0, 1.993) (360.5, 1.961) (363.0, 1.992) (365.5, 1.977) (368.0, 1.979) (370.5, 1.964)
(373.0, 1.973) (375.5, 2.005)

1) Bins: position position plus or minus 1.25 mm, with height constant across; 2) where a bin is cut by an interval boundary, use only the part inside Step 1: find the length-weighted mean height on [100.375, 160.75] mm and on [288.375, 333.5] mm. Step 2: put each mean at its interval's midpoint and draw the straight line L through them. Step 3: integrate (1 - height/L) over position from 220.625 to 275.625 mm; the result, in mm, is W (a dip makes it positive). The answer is -3.5 mm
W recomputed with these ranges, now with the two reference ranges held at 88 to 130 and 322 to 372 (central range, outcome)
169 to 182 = 4.4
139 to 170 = 3.1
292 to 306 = 1.1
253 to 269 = -1.4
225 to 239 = -1.0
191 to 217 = -0.1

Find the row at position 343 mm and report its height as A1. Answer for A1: 1.957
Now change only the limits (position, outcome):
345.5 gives 1.992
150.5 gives 1.741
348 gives 2.016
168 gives 1.058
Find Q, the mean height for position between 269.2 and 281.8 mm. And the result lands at 2.06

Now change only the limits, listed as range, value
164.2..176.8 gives 1.08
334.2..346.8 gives 1.96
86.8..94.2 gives 1.15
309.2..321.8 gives 1.99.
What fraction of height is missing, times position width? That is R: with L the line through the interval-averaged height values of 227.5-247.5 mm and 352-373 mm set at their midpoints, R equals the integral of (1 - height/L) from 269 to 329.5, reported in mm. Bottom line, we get 1.86 mm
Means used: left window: 1.97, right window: 1.98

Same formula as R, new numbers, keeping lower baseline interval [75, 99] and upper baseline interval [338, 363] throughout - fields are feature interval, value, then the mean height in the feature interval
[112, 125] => -4.3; 1.98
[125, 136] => -3.4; 1.97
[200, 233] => -1.9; 1.79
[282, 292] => 0.3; 1.79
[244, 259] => -1.9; 2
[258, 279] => -2.8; 2.05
